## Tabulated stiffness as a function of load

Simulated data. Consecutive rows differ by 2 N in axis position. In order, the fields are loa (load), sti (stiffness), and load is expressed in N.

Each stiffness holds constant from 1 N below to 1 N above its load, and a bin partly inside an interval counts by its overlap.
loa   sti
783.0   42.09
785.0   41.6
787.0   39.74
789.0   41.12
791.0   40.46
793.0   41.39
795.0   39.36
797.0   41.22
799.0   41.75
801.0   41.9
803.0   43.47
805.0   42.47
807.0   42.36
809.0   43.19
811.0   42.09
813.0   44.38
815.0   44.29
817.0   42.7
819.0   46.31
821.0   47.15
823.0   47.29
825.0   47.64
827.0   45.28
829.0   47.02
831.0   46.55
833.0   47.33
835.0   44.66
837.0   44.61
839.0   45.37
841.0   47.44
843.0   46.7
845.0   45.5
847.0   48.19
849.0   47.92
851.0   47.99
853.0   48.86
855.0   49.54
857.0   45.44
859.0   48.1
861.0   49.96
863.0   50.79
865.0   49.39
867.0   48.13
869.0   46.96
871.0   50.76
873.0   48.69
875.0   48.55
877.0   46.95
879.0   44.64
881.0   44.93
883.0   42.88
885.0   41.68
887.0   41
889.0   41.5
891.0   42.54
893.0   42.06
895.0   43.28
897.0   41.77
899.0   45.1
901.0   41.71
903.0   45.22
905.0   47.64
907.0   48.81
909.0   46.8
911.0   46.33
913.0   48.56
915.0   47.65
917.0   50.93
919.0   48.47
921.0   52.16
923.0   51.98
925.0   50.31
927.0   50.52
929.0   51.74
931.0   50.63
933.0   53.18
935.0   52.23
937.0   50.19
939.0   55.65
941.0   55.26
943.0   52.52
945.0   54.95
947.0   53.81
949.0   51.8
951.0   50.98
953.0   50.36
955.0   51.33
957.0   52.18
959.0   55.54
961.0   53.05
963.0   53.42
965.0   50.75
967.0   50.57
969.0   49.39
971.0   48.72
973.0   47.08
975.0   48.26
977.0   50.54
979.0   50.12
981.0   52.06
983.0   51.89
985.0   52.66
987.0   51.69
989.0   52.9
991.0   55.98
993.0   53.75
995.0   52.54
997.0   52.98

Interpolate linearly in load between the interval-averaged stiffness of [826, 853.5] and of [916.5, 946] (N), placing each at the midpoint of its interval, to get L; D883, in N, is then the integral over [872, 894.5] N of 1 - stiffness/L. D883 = 2.3 N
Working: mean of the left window 46.6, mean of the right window 52.1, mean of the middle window 44.1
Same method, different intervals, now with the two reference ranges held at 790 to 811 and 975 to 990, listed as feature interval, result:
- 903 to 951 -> -2.3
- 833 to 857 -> -1.5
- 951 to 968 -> -0.6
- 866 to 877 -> -0.7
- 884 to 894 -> 1.0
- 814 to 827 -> -0.9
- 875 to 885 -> 0.2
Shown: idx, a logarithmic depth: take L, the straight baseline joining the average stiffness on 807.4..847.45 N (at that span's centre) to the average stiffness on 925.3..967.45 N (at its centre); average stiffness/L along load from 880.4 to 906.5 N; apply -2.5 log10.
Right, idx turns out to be 0.144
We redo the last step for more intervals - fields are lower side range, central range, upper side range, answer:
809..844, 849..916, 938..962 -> 0.06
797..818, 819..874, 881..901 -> -0.12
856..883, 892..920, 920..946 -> 0.10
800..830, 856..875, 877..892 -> -0.12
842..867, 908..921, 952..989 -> 0.03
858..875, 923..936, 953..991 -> -0.02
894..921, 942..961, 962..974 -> -0.08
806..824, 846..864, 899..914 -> -0.08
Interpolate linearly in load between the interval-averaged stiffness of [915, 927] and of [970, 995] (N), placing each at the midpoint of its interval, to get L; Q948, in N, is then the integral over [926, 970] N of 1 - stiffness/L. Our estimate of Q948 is -1.2 N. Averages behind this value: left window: 50.5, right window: 51.4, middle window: 52.3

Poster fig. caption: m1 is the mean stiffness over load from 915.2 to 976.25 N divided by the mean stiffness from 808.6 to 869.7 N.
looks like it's 1.1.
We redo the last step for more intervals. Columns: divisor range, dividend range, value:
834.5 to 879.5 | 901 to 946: 1.06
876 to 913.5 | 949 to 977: 1.15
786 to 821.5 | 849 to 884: 1.13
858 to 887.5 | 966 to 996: 1.09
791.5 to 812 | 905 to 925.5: 1.17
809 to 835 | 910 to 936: 1.11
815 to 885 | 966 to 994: 1.09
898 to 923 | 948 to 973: 1.08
